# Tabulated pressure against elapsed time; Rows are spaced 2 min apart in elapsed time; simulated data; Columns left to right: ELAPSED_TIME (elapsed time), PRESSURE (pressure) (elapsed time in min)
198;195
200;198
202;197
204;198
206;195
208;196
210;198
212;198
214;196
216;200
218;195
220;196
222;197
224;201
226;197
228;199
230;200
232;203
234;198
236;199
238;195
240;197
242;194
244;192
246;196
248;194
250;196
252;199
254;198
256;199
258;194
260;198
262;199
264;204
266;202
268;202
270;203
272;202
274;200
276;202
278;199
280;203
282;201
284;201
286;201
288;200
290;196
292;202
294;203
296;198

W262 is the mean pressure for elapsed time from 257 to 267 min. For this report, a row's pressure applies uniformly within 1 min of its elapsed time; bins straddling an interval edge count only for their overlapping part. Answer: 199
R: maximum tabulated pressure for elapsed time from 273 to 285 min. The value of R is 203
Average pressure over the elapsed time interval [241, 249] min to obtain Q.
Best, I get 194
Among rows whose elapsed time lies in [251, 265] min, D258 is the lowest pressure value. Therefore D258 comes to 194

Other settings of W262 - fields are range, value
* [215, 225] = 198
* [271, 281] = 201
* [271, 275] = 201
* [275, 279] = 200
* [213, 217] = 198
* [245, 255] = 197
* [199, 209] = 197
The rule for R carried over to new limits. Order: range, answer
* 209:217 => 200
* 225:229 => 199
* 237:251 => 197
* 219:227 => 201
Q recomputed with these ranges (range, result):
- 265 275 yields 202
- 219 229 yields 198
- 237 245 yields 194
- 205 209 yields 196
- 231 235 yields 200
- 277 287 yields 201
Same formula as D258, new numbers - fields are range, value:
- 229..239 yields 195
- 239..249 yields 192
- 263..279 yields 199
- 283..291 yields 196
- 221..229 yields 197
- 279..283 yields 201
